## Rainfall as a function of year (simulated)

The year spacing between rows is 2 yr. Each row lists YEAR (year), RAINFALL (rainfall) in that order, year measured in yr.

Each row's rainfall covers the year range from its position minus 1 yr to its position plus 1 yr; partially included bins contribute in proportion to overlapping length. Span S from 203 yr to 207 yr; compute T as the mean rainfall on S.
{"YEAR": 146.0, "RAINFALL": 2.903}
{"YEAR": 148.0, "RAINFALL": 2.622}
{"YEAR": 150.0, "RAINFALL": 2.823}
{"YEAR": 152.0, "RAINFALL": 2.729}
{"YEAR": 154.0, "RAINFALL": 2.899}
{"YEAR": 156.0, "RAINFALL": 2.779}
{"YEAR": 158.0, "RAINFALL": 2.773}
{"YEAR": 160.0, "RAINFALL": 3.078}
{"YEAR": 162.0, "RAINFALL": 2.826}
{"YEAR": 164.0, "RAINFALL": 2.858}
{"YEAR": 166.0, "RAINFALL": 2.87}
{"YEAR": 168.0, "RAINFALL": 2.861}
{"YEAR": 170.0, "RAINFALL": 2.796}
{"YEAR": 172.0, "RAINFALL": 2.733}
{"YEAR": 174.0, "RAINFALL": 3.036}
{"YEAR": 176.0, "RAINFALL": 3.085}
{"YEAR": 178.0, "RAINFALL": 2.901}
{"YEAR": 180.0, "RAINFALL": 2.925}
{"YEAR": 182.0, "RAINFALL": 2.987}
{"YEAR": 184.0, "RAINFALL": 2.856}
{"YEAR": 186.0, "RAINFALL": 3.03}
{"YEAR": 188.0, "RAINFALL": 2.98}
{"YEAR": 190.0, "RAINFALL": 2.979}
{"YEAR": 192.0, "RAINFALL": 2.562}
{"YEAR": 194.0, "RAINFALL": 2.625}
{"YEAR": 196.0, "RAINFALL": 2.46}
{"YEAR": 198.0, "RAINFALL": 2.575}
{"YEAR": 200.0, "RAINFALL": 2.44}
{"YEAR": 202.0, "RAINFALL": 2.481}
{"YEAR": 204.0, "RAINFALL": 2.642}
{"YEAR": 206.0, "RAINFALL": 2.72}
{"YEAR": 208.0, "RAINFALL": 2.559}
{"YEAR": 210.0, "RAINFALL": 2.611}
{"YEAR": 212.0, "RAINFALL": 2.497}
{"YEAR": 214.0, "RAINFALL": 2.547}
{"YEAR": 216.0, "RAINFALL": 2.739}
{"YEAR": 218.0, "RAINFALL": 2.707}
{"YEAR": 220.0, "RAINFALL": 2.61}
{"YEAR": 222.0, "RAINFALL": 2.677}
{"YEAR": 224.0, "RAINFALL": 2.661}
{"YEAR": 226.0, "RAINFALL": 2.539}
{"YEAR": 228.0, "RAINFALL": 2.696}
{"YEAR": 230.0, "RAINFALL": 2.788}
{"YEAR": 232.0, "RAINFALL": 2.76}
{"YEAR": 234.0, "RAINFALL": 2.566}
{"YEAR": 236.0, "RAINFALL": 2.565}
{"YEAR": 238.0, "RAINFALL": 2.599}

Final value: 2.68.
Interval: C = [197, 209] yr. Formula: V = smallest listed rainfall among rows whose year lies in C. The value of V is 2.44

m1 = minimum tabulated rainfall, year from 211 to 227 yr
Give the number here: 2.497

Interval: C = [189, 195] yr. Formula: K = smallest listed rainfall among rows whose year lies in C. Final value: 2.562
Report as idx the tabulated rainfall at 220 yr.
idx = 2.61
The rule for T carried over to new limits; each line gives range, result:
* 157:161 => 2.93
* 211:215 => 2.52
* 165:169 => 2.87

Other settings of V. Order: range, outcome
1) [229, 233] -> 2.76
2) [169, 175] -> 2.733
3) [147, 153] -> 2.622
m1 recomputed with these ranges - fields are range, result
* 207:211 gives 2.559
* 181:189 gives 2.856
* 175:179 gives 2.901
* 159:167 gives 2.826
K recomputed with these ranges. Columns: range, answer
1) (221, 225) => 2.661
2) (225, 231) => 2.539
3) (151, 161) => 2.729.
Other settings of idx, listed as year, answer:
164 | 2.858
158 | 2.773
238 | 2.599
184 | 2.856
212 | 2.497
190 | 2.979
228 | 2.696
